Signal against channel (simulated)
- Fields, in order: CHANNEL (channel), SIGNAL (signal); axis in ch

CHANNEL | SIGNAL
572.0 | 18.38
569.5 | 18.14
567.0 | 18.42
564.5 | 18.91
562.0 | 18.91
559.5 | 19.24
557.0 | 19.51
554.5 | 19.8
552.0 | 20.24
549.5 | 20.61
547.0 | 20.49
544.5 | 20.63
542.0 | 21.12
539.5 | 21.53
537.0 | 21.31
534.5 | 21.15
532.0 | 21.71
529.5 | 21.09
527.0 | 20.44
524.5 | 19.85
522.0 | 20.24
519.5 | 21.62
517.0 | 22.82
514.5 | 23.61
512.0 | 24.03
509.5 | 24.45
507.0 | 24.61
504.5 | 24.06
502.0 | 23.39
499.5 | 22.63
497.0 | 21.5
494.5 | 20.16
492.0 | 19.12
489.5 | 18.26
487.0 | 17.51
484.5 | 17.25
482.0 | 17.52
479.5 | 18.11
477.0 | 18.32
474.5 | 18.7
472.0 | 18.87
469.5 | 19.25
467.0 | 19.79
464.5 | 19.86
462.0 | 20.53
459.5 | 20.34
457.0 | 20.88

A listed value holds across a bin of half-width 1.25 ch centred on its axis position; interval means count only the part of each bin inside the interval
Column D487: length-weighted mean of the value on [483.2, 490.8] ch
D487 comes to 17.7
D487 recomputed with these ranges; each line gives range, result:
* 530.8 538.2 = 21.4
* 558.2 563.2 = 19.1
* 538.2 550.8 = 20.9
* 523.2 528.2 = 20.1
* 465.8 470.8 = 19.5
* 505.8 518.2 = 23.9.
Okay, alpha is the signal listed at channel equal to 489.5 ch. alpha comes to 18.26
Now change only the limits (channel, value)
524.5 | 19.85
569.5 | 18.14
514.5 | 23.61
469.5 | 19.25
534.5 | 21.15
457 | 20.88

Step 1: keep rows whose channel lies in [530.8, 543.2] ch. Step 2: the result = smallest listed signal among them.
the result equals 21.12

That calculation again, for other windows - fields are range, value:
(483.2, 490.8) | 17.25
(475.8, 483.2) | 17.52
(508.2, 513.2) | 24.03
